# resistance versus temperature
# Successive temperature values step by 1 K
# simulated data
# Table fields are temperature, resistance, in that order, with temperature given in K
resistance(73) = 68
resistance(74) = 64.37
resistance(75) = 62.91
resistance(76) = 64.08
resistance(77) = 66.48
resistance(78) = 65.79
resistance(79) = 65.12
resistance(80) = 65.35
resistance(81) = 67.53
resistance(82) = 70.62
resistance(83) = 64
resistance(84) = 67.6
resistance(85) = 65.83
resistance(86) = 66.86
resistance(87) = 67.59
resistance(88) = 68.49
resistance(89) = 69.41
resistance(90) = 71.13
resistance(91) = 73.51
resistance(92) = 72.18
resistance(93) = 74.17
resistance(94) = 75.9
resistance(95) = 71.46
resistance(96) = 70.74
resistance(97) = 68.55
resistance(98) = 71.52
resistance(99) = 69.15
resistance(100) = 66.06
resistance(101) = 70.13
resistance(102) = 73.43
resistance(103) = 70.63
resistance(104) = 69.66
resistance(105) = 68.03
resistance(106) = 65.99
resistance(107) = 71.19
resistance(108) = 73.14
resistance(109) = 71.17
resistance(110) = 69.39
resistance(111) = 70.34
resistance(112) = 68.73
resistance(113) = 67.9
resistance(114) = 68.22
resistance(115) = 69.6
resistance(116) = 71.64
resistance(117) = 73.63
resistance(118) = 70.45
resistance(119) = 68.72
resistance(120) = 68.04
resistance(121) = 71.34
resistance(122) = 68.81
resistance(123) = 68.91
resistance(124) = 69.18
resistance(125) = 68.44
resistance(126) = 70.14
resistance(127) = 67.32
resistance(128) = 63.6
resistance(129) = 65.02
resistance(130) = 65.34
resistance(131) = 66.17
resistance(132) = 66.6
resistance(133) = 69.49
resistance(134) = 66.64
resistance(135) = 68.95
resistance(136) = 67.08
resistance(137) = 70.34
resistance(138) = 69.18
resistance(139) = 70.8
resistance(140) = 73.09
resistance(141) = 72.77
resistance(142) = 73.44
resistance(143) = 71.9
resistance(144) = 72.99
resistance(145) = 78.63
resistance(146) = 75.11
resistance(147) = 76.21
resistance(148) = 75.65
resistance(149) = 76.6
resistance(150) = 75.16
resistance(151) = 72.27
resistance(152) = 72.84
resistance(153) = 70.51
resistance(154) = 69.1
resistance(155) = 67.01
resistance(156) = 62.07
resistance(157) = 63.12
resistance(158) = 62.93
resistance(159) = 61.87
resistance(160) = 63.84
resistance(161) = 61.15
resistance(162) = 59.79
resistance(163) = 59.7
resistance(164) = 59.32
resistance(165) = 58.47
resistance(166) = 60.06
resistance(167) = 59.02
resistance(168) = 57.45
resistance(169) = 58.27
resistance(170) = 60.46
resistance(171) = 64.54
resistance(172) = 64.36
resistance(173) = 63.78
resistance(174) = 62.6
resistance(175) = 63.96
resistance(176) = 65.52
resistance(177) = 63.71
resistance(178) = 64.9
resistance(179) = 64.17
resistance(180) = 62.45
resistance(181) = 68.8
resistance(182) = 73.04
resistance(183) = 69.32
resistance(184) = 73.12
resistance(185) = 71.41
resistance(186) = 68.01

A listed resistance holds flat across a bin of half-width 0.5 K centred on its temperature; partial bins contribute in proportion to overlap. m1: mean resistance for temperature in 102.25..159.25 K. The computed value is 69.8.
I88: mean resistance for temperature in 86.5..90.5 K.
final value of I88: 69.2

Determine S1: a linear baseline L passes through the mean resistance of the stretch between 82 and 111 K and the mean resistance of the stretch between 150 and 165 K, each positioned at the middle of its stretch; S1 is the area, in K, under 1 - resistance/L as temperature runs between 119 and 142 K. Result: -0.5 K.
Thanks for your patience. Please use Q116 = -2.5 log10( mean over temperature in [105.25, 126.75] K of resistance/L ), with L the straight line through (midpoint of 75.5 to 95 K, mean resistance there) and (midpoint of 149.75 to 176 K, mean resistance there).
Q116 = -0.05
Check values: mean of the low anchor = 68.6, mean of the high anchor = 63.5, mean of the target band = 69.7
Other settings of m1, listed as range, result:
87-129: 69.9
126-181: 66.7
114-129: 69.1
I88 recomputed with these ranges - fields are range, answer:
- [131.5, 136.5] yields 67.8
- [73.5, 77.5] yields 64.5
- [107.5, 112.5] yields 70.6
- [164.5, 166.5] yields 59.3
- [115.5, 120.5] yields 70.5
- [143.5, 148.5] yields 75.7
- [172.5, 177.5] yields 63.9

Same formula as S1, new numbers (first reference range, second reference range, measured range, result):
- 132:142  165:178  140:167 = -0.8 K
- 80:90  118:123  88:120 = -0.9 K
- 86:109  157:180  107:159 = -2.9 K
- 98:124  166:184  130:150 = -1.3 K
